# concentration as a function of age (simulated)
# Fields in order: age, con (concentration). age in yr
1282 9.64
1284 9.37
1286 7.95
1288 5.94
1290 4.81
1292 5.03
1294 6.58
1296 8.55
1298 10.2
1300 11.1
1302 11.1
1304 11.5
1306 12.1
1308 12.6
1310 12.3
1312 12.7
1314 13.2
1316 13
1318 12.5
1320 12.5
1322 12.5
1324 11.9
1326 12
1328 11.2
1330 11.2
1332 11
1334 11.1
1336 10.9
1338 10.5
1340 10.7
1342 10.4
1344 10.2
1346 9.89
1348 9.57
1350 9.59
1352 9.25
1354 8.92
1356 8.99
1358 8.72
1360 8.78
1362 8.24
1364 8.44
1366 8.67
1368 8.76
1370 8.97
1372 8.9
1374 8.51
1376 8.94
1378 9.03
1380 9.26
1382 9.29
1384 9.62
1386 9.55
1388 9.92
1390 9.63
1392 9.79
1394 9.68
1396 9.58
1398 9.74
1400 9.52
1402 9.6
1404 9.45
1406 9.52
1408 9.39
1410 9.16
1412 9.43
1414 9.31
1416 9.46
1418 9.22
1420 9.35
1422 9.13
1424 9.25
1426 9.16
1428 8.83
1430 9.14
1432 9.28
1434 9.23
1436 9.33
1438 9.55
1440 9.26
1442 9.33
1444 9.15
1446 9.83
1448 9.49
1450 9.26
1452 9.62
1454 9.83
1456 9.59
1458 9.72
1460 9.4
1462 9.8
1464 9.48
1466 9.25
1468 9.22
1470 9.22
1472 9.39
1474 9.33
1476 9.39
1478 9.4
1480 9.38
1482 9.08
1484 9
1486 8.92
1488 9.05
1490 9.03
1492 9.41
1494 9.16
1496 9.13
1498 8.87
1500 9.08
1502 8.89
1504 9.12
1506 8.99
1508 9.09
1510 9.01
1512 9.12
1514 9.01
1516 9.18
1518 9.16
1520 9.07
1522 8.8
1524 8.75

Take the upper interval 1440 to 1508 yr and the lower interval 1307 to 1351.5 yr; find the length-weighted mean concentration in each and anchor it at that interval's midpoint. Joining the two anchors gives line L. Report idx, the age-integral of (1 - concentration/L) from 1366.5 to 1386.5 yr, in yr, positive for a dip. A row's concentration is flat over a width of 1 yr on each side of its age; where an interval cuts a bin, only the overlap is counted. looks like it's 3.1 yr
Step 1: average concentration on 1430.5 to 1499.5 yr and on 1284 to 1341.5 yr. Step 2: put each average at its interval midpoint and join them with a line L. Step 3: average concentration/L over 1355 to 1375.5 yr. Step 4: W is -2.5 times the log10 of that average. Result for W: 0.17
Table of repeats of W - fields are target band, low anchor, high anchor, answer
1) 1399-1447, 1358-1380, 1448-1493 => -0.030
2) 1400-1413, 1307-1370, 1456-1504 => 0.060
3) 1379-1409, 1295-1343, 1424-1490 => 0.084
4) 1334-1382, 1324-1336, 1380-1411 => 0.134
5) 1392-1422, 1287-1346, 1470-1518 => 0.047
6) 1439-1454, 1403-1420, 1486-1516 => -0.023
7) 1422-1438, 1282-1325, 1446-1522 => 0.044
